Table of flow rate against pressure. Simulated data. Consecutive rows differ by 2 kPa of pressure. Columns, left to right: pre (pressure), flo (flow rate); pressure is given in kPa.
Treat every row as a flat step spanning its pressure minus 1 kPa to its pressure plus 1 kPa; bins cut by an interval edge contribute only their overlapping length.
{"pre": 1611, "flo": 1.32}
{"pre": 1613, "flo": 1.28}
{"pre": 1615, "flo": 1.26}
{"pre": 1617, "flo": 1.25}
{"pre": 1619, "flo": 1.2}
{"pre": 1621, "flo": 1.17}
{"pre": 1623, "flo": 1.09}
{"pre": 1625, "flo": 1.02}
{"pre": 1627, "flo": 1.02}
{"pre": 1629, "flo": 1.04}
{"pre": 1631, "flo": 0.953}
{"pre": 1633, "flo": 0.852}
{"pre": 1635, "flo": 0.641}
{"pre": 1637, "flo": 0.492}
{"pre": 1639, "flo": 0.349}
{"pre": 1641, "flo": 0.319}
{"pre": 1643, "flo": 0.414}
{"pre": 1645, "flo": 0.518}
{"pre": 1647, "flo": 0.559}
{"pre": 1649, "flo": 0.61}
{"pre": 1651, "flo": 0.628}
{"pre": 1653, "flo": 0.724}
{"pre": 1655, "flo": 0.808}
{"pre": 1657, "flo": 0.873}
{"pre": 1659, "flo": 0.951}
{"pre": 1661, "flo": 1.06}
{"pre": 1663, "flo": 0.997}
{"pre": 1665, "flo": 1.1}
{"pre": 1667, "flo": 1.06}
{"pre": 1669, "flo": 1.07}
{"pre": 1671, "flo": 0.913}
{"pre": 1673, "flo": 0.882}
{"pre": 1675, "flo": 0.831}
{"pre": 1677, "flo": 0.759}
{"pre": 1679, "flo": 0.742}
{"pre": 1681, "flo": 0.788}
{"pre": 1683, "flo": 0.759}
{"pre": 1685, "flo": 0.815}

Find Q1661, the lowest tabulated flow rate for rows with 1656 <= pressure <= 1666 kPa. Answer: 0.873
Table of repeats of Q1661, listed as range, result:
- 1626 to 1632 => 0.953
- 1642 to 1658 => 0.414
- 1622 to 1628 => 1.02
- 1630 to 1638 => 0.492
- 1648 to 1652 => 0.61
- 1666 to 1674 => 0.882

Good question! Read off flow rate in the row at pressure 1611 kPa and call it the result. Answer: 1.32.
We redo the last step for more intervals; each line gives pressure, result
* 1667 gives 1.06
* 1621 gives 1.17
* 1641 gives 0.319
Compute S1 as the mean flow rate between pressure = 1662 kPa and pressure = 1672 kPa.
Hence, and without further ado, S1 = 1.03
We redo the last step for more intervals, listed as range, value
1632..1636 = 0.746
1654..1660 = 0.877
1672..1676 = 0.857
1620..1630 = 1.07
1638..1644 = 0.361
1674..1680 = 0.777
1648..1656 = 0.693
